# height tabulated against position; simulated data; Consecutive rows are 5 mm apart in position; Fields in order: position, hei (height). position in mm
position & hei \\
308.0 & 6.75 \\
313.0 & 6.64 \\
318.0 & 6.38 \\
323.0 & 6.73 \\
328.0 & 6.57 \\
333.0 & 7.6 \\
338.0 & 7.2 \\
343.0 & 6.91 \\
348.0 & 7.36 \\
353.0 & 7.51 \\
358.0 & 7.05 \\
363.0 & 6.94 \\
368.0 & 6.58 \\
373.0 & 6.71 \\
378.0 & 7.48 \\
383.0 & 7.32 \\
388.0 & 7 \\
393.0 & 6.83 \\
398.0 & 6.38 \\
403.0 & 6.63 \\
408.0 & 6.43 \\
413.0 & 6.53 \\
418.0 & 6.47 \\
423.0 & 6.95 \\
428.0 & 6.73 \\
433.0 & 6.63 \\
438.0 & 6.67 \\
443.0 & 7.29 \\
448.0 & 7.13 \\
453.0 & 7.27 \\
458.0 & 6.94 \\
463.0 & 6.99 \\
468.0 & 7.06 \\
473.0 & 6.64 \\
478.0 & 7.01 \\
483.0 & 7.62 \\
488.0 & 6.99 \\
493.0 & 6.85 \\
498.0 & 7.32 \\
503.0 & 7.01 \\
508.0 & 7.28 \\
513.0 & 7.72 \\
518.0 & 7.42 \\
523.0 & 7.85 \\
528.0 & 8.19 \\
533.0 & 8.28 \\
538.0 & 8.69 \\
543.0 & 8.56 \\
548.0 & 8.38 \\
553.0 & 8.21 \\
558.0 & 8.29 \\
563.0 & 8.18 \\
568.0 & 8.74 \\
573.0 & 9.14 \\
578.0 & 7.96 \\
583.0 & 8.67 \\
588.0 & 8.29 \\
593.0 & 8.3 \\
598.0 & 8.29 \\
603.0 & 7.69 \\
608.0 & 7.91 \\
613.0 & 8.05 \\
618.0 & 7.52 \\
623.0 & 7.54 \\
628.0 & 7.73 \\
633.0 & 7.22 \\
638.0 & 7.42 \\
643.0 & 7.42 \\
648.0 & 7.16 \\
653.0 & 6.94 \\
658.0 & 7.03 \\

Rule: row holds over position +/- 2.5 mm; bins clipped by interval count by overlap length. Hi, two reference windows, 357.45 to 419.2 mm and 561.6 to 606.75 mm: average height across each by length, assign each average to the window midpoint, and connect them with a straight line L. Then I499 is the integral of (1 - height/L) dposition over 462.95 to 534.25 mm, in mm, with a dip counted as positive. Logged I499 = 3.1 mm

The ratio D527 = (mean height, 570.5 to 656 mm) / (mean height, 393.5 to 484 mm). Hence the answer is 1.1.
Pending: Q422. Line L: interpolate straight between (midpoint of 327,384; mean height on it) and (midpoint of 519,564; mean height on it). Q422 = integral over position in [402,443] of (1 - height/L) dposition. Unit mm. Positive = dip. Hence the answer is 4.7 mm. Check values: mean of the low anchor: 7.11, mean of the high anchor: 8.27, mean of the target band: 6.67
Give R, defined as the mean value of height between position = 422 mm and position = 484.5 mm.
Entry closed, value 6.99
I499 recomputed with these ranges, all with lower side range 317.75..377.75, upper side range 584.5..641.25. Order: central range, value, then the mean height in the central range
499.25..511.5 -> 0.5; 7.21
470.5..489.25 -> 0.9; 7.07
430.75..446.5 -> 0.9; 6.88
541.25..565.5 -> -2.1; 8.32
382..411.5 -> 1.8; 6.73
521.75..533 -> -0.8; 8.1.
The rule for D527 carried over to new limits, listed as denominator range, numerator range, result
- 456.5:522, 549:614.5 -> 1.16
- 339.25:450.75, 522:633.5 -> 1.19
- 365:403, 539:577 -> 1.23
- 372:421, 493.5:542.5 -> 1.14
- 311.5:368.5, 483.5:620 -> 1.15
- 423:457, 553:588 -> 1.22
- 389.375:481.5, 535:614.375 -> 1.22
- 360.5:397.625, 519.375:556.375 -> 1.19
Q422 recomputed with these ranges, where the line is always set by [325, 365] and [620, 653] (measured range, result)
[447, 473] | 0.7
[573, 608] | -4.3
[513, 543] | -3.3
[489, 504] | 0.4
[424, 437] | 0.9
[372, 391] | 0.0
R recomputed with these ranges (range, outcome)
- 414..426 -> 6.69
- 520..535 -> 8.08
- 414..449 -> 6.81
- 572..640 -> 7.96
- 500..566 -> 8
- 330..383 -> 7.14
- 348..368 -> 7.12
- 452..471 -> 7.04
